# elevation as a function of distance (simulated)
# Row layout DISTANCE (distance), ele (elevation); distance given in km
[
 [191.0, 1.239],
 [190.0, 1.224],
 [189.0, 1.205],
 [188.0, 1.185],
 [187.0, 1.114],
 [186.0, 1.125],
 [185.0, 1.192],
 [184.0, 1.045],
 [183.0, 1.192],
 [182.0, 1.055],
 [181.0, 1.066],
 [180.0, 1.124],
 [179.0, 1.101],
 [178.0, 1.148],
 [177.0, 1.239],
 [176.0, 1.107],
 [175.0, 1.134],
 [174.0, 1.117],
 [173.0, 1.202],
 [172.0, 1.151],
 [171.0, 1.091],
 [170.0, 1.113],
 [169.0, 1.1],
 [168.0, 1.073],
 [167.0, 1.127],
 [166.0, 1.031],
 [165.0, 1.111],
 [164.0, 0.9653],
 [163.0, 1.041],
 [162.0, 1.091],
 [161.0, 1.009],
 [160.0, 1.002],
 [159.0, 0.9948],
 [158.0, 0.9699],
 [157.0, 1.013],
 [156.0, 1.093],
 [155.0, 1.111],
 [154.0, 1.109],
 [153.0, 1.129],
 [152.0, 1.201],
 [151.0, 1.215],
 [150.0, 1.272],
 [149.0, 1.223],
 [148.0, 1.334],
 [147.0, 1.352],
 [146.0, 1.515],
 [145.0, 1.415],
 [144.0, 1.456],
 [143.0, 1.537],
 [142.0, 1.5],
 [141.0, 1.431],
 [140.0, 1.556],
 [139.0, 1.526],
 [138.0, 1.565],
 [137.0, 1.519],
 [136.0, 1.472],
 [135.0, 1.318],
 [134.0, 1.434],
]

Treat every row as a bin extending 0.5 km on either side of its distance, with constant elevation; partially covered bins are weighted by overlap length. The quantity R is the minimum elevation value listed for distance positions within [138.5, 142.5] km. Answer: 1.431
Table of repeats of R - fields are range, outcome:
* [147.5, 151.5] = 1.215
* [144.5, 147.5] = 1.352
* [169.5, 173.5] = 1.091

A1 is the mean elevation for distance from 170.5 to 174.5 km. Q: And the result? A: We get 1.14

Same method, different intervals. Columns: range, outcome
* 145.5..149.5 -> 1.36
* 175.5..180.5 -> 1.14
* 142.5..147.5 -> 1.45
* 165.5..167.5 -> 1.08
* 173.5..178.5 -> 1.15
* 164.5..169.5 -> 1.09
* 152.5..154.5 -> 1.12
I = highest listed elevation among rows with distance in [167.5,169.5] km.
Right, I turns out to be 1.1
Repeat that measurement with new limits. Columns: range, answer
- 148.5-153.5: 1.272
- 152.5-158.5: 1.129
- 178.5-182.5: 1.124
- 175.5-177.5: 1.239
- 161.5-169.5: 1.127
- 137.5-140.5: 1.565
